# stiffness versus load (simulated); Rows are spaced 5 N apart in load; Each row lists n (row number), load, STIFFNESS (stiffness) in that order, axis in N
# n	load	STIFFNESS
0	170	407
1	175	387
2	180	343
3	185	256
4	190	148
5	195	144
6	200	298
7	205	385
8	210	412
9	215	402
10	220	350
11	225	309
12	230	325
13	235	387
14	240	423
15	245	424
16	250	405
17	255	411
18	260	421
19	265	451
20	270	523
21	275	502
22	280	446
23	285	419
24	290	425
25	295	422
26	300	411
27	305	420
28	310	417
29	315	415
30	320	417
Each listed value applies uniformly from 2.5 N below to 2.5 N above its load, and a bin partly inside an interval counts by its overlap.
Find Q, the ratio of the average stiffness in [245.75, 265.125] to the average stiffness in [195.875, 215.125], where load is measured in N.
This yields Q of 1.19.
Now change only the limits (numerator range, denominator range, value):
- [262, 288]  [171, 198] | 1.76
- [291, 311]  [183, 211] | 1.57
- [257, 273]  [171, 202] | 1.73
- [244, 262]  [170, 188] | 1.24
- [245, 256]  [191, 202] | 1.98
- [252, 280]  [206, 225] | 1.22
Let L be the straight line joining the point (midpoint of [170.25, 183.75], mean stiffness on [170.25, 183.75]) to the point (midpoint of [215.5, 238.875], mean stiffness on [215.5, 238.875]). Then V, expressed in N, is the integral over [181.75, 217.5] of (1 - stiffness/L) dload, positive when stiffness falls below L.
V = 6.4 N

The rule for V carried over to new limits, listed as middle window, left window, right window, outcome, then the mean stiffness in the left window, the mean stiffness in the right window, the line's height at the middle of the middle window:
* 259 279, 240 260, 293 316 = -2.9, 416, 417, 416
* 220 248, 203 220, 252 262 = 2.2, 393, 415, 404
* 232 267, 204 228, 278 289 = -1.3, 370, 431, 400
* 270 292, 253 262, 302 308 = -2.1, 416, 419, 417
